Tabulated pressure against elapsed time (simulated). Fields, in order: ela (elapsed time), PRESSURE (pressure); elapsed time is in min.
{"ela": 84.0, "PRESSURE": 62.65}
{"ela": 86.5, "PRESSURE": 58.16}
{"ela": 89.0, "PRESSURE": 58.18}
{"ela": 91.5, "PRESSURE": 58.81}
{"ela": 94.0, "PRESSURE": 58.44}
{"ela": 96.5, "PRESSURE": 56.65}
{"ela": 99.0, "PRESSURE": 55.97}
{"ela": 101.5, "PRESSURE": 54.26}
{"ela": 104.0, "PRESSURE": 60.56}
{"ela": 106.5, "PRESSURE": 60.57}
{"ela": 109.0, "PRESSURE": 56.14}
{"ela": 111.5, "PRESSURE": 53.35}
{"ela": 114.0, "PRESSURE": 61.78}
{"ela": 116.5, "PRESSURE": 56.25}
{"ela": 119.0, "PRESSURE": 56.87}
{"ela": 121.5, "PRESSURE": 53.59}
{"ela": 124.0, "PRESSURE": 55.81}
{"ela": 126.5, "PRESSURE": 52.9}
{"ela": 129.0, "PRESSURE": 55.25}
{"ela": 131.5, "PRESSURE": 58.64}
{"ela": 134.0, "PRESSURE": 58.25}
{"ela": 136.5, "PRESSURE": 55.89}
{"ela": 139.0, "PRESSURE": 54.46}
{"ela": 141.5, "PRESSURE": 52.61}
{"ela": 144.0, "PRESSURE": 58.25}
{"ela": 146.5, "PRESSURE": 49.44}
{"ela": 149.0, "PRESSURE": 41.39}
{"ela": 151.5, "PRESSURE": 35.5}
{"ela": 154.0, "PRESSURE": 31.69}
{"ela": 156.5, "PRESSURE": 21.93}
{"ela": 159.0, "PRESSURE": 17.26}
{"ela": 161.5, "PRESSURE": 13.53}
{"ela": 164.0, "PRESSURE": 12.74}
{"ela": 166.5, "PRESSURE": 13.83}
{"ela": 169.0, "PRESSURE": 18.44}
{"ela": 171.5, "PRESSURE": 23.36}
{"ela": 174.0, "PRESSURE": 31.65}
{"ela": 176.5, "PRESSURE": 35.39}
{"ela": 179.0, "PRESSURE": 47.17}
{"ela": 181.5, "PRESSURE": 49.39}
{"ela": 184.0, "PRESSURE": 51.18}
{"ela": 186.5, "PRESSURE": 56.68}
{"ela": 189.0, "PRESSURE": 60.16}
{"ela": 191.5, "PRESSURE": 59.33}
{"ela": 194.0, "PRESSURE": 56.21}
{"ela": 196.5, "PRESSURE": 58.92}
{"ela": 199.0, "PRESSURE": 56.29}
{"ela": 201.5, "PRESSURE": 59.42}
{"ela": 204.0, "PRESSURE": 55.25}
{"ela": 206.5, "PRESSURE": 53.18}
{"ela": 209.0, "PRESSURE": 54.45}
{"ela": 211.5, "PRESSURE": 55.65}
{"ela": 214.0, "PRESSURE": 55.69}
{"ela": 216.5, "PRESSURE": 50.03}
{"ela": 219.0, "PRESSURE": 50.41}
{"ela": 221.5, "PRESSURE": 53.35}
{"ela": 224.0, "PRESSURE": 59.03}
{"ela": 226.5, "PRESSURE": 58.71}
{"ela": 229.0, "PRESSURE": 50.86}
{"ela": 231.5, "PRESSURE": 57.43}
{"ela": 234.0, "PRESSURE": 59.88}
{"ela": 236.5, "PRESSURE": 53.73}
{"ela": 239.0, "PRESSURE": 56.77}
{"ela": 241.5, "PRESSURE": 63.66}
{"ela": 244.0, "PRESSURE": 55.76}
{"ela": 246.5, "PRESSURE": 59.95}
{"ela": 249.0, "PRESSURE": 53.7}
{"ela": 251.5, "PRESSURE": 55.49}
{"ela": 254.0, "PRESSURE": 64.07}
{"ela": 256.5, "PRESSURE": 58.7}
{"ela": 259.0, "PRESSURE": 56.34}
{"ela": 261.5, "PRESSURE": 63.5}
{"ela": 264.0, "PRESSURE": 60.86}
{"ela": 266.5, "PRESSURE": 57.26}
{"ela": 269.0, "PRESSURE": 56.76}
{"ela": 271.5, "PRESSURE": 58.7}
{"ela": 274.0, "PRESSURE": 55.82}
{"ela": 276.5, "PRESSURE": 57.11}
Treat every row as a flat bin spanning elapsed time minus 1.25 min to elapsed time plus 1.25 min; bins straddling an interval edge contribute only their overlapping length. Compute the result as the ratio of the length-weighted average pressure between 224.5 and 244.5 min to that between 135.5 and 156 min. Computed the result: 1.23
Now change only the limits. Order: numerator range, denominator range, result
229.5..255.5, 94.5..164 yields 1.18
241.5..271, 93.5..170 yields 1.26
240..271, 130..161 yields 1.34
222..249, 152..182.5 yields 2.17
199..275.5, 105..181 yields 1.31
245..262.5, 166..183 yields 1.81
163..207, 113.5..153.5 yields 0.84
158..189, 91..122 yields 0.56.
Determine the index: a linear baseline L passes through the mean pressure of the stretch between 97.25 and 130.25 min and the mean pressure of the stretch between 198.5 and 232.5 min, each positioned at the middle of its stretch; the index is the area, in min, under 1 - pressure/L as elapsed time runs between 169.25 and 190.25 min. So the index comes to 4.7 min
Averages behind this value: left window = 56.4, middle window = 43.1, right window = 54.9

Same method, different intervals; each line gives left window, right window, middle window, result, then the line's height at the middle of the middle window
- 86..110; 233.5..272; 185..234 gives 1.9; 58.2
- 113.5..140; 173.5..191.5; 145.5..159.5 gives 5.2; 52.8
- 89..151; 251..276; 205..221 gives 1.2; 57.6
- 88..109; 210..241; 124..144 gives 0.5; 57.1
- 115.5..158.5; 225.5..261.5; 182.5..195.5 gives -0.8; 53.4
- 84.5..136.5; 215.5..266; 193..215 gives 0.4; 57.1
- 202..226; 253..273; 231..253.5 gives -0.1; 57.3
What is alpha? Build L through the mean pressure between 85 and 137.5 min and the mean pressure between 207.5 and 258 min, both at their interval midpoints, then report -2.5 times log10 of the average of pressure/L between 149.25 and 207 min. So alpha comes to 0.38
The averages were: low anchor 57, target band 39.8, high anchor 56.4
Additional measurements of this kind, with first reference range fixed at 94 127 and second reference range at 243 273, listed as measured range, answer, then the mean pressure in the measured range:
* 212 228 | 0.066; 54.5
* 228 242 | 0.025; 56.8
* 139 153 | 0.193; 47.8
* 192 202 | 0.000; 57.7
